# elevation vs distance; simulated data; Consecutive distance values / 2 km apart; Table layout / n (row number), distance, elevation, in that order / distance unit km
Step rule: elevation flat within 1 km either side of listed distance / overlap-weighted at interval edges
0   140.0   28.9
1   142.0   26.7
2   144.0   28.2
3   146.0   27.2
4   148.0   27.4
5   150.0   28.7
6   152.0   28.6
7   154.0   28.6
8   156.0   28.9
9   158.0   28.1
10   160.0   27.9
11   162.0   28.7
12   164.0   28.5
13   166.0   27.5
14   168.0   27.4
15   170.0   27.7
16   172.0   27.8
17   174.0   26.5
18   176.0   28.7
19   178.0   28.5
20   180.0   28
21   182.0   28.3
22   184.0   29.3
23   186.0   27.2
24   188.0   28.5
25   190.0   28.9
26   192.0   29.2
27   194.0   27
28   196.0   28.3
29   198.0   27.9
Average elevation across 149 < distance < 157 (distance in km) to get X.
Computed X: 28.7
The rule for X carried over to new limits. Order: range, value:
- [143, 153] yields 28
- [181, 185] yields 28.8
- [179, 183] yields 28.1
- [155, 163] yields 28.4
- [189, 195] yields 28.4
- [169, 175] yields 27.3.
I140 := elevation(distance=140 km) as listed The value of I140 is 28.9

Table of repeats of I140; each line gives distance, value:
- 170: 27.7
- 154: 28.6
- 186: 27.2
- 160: 27.9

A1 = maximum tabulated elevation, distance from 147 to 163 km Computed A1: 28.9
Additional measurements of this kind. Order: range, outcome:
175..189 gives 29.3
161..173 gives 28.7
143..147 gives 28.2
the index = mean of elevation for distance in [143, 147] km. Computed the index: 27.7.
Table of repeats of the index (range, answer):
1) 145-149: 27.3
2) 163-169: 27.8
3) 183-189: 28.3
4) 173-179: 27.9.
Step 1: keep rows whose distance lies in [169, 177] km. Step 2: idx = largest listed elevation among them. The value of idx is 28.7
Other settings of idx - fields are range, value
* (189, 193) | 29.2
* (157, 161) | 28.1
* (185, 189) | 28.5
